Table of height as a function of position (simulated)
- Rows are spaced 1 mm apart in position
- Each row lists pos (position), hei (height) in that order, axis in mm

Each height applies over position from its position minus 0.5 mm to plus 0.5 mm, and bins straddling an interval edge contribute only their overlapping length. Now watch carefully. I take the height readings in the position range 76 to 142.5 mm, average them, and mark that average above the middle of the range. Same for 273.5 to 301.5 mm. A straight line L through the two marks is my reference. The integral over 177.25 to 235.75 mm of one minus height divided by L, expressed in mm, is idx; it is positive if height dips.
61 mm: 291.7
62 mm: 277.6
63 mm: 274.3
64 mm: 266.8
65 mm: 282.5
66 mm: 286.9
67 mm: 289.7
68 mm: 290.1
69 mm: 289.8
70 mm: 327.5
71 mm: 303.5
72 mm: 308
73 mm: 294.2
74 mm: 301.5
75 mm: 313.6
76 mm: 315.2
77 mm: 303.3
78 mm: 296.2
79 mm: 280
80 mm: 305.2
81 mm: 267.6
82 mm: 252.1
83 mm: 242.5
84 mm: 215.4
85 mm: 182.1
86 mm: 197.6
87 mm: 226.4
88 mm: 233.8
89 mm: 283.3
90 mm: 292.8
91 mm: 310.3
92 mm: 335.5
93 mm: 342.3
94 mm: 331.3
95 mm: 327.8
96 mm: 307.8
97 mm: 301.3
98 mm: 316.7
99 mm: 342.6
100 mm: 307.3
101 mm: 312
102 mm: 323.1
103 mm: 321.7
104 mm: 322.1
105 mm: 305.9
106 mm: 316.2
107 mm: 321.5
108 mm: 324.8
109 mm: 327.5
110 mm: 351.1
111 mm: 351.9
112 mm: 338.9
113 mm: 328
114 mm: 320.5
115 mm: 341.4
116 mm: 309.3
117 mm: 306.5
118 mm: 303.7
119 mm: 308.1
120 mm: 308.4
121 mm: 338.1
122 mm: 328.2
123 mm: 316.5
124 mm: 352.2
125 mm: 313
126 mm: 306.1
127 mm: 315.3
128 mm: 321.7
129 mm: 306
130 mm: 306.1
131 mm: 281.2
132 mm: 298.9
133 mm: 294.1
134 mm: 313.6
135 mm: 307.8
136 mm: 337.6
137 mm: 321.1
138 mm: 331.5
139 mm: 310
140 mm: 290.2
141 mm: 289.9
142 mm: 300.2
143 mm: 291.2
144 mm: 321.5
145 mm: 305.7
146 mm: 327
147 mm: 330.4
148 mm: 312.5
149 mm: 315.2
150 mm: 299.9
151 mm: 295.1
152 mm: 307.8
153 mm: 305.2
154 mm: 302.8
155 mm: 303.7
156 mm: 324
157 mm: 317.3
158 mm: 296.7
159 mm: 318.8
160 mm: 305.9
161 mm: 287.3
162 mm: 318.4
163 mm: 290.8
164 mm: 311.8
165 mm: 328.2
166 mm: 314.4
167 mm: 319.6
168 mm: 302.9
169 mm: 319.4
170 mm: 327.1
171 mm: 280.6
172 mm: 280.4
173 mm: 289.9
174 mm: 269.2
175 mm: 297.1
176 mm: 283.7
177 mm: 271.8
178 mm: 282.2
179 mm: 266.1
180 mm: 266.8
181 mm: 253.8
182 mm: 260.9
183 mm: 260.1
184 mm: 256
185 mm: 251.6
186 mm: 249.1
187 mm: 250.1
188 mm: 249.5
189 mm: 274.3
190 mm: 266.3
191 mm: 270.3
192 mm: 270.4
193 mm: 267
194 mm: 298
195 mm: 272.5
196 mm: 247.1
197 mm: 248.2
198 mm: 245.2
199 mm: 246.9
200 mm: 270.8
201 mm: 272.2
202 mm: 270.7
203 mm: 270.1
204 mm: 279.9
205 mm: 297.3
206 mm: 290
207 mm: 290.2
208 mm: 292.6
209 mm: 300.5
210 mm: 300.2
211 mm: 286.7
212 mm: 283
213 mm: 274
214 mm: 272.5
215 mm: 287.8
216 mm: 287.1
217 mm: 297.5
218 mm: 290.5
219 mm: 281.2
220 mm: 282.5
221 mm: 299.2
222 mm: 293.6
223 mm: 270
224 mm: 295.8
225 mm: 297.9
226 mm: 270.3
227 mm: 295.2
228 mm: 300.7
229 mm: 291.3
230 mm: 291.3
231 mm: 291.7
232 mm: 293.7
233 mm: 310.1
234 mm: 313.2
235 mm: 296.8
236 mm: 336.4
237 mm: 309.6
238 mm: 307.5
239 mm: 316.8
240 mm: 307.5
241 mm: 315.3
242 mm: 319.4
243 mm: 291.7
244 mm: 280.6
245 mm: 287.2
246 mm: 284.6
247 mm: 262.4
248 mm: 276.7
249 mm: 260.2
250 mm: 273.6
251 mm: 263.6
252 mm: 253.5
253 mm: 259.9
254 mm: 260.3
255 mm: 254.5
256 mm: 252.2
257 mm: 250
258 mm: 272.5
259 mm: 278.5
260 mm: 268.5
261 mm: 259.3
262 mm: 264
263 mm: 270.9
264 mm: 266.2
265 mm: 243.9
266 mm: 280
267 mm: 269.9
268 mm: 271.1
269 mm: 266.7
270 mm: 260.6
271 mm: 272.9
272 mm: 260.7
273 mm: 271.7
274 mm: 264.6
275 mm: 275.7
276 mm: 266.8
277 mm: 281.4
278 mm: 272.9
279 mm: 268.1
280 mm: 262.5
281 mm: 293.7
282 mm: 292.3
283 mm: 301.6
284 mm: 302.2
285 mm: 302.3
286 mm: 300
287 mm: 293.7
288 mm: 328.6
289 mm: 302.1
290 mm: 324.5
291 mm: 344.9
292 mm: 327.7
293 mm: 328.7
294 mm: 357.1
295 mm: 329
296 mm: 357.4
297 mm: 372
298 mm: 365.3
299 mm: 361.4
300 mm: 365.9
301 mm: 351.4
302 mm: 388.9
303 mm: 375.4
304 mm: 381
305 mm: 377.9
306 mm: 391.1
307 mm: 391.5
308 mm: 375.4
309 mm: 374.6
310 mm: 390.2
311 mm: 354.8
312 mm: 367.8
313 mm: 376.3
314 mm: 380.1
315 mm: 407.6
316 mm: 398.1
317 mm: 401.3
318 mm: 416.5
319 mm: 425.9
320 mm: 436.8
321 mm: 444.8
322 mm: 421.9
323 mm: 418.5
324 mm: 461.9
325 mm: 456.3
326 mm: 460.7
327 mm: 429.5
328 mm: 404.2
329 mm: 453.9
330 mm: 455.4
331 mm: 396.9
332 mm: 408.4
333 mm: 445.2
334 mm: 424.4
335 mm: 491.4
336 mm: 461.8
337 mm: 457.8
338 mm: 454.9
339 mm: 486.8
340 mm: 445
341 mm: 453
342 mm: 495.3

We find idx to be 5.9 mm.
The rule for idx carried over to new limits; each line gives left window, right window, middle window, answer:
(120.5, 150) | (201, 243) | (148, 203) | 3.6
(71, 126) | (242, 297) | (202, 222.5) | 0.2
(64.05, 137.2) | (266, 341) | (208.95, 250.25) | 6.0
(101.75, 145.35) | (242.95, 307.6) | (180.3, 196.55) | 2.4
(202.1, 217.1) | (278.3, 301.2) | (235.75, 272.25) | 3.6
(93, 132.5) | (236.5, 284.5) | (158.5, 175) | 0.0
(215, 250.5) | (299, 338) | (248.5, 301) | 9.3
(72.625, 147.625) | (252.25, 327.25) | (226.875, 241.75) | 0.8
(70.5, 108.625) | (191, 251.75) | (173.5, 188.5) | 1.3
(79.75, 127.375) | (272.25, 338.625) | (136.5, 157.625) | 0.6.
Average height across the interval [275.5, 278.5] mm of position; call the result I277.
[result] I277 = 274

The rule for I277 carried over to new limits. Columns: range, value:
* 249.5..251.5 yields 269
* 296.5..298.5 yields 369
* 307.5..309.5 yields 375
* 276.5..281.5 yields 276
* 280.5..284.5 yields 297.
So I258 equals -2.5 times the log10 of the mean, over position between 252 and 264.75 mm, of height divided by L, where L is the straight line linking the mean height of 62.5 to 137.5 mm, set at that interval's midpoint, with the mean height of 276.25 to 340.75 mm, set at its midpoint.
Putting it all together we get 0.35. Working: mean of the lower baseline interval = 303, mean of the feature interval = 262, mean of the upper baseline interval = 379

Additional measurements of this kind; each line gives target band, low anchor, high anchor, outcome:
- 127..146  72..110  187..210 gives -0.08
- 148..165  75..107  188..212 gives -0.09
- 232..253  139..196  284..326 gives 0.15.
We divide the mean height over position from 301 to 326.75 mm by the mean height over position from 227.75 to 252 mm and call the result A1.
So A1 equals 1.4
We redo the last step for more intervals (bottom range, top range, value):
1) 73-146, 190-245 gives 0.94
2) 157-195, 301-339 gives 1.46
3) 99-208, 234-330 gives 1.09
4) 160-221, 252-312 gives 1.10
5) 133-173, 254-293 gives 0.91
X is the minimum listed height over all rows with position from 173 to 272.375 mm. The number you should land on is 243.9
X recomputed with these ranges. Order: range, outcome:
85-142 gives 182.1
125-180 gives 266.1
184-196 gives 247.1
